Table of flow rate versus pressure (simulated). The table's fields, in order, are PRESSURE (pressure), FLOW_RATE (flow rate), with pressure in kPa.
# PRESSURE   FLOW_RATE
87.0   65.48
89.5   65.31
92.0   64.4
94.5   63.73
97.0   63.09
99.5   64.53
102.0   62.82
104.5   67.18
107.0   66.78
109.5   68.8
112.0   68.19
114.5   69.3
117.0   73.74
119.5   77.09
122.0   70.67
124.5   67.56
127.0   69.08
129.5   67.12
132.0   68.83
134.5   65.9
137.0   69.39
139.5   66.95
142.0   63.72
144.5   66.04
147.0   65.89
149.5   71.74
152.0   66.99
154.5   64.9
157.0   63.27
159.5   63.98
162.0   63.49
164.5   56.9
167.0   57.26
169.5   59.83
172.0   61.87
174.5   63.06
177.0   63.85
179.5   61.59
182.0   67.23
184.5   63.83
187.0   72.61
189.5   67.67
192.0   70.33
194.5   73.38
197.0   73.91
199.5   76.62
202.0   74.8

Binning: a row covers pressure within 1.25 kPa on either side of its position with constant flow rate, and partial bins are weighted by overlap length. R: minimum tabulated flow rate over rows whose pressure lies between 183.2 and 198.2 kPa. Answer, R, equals 63.83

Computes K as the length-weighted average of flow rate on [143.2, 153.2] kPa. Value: 67.6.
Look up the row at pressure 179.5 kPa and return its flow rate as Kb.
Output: 61.59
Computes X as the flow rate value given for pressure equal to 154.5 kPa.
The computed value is 64.9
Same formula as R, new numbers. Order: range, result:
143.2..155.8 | 64.9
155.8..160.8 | 63.27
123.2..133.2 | 67.12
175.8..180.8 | 61.59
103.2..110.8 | 66.78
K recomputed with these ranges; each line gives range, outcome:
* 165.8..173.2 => 59.7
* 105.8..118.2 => 69.4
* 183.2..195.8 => 69.6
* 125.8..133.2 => 68.3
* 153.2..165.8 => 62.5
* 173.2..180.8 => 62.9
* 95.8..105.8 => 64.4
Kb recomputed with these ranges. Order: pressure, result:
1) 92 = 64.4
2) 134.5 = 65.9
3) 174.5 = 63.06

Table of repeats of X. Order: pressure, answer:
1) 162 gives 63.49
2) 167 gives 57.26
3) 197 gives 73.91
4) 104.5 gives 67.18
